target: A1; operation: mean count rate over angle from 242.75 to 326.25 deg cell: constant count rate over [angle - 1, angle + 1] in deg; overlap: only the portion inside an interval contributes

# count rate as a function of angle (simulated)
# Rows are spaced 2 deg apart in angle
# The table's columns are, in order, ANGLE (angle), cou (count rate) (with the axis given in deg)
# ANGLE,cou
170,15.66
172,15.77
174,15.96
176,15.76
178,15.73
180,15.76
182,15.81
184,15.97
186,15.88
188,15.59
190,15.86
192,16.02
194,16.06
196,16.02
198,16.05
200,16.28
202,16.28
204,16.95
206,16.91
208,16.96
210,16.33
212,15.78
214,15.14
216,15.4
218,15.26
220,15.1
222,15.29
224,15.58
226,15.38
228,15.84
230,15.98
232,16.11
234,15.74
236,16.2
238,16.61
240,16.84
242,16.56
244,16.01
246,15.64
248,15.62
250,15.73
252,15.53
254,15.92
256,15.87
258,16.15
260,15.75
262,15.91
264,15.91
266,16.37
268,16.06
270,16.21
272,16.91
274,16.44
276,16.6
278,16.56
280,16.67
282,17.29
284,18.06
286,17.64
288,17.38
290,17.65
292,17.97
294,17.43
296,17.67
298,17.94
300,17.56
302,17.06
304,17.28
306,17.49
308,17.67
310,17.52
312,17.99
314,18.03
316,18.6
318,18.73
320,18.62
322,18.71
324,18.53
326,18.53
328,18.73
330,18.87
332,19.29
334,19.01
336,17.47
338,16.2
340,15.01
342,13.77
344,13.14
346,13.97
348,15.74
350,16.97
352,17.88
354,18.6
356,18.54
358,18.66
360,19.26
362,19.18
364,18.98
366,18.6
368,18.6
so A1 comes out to 17.1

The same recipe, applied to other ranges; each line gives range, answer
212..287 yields 16.1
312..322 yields 18.5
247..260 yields 15.8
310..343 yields 17.9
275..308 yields 17.4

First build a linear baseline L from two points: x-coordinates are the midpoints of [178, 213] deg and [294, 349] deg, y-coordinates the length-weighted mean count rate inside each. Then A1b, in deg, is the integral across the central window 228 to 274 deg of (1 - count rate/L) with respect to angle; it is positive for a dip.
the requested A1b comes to 1.7 deg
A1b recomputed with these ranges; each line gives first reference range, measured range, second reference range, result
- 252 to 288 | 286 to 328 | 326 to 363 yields -2.6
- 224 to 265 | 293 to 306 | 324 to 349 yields -0.9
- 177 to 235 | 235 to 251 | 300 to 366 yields 0.2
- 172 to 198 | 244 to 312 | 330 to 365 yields -0.6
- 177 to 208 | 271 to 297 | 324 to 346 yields -1.0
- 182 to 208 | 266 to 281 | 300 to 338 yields 0.8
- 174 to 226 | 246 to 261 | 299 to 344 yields 0.8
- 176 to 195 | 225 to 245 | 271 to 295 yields 0.5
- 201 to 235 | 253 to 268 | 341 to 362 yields 0.2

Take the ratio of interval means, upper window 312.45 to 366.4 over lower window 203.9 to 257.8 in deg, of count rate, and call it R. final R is 1.1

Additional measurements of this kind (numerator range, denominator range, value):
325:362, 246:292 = 1.05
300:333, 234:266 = 1.14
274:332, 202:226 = 1.12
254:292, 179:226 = 1.05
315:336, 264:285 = 1.12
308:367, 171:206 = 1.11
